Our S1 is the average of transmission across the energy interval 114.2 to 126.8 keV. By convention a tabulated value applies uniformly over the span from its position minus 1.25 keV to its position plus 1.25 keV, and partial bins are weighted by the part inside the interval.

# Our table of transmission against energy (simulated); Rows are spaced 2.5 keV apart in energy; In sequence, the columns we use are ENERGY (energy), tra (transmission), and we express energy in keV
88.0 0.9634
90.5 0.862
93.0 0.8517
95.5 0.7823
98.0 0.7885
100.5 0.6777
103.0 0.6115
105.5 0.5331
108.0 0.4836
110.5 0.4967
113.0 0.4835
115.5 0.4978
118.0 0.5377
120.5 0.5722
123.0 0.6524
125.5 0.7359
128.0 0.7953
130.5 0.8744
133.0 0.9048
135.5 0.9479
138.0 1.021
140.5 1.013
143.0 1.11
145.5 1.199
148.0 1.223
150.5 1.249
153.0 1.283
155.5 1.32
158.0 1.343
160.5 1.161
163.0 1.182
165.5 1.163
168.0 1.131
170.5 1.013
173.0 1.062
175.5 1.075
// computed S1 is 0.6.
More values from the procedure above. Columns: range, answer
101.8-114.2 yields 0.521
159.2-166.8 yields 1.17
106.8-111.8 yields 0.49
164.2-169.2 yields 1.15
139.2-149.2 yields 1.14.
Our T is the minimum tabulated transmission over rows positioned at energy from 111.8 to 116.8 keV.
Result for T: 0.4835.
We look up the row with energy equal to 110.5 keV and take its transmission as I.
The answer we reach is 0.4967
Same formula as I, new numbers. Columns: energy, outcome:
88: 0.9634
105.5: 0.5331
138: 1.021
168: 1.131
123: 0.6524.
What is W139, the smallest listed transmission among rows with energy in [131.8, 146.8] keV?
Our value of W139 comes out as 0.9048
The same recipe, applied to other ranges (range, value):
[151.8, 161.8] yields 1.161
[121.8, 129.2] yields 0.6524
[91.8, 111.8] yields 0.4836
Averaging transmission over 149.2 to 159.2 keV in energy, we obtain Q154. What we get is 1.3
